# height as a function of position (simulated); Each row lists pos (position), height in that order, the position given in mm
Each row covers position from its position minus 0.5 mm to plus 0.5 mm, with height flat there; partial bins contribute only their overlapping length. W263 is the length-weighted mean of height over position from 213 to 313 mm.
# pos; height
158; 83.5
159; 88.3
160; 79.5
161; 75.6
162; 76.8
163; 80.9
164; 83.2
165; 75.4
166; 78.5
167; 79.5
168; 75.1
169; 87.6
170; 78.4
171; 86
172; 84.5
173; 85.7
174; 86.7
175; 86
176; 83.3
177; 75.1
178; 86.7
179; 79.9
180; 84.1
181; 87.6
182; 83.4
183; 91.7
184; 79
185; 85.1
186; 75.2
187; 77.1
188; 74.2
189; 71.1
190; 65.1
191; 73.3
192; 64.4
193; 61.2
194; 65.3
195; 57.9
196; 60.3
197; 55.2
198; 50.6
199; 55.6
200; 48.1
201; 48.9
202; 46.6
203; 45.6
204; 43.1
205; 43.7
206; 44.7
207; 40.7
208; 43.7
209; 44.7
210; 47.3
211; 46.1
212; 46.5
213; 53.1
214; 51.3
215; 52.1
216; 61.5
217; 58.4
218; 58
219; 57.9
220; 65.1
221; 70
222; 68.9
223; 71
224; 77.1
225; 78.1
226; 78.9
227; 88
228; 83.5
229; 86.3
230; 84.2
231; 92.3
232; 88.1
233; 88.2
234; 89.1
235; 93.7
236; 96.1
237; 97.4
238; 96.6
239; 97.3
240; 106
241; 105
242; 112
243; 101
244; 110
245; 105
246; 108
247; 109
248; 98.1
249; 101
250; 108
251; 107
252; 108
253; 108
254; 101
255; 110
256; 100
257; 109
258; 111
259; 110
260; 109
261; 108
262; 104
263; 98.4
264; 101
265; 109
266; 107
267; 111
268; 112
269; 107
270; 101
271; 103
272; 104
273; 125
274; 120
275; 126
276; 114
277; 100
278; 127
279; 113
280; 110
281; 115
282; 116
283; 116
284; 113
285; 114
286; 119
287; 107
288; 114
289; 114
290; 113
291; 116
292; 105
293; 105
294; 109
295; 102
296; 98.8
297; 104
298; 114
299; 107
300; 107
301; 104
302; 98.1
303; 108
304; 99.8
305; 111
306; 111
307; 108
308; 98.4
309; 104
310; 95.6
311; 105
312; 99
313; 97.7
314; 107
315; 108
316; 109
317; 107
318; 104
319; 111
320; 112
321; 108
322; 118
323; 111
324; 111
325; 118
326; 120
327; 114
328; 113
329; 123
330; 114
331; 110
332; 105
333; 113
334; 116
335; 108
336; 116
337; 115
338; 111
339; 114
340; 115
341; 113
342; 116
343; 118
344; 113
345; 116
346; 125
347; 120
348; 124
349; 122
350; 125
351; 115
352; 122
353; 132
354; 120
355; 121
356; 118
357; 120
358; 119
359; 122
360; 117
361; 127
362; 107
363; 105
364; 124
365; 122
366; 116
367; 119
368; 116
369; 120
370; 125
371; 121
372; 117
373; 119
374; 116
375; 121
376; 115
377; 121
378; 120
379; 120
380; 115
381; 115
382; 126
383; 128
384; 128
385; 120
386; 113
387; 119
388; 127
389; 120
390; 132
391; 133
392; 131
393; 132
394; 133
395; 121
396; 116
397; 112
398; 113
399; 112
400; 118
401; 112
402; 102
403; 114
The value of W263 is 99.9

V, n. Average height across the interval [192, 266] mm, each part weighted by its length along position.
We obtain 80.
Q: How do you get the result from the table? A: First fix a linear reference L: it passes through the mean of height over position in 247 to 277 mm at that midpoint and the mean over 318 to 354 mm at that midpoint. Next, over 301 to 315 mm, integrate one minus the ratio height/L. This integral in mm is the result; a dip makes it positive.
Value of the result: 1.2 mm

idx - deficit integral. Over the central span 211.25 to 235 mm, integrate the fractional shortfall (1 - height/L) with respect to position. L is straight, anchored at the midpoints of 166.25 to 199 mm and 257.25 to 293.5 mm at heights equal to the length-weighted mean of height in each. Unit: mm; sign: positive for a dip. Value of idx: 5.14 mm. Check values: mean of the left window 75.8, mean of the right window 111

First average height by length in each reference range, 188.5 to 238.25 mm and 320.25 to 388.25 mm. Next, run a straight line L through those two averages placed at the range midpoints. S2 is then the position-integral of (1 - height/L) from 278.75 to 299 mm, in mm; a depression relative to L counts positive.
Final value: -3.8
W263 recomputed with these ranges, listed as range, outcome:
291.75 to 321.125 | 105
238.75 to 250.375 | 105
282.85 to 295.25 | 111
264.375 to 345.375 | 110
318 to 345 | 114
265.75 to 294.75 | 112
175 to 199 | 73.2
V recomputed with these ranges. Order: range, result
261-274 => 107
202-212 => 44.6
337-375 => 119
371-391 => 121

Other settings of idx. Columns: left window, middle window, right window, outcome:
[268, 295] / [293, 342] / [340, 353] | 3.12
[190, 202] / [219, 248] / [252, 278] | -1.50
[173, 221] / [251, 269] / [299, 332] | -4.07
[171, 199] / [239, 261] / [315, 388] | -3.58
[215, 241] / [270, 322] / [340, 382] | -4.53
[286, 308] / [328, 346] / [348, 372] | 0.18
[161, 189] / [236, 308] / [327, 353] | -4.34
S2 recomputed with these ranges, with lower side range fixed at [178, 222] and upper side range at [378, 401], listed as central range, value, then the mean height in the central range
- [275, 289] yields -4.3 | 114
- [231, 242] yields -3.5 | 96.3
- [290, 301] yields -1.8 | 107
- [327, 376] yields -3.6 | 118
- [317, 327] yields -1.2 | 112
